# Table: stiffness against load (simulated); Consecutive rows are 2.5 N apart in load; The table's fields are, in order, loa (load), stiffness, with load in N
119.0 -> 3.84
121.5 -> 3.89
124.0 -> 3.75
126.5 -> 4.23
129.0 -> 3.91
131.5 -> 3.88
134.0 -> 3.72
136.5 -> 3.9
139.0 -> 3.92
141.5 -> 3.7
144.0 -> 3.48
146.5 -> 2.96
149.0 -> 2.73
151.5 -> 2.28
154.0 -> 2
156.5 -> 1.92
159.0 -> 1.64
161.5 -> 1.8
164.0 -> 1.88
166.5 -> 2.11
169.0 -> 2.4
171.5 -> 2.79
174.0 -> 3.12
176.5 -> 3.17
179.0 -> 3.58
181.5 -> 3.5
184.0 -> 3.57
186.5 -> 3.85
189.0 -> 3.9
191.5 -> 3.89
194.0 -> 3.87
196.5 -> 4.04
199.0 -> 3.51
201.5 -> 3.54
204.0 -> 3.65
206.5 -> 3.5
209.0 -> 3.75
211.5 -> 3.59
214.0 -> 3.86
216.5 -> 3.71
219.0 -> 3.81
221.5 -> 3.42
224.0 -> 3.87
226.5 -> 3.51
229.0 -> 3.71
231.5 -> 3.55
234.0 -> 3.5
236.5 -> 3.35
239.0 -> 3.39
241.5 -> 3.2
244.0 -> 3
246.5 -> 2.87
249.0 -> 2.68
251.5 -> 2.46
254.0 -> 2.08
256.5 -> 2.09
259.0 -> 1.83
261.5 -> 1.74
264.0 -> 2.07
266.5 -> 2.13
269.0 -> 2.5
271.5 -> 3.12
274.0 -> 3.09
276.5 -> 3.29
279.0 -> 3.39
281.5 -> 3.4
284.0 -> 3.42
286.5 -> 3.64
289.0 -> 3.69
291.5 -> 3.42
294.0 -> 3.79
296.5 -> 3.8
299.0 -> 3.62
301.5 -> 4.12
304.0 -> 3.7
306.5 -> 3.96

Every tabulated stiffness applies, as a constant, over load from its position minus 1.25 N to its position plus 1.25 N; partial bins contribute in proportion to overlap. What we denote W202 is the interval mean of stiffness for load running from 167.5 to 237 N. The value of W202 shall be 3.55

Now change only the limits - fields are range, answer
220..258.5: 3.09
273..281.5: 3.28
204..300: 3.18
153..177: 2.26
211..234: 3.66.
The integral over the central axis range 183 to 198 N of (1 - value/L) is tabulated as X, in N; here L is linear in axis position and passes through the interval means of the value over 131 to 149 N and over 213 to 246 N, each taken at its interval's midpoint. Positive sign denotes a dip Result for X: -1.3 N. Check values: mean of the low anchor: 3.58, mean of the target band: 3.85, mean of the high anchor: 3.51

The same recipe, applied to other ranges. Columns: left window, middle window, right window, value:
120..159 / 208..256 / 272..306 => 2.1 N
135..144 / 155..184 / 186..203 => 9.3 N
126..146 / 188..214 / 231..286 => -3.5 N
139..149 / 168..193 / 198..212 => 0.8 N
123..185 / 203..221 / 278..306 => -2.2 N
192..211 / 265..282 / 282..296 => 3.1 N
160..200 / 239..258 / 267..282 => 2.7 N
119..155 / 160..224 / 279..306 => 3.4 N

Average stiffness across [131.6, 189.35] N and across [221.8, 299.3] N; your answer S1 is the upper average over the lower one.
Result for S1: 1.0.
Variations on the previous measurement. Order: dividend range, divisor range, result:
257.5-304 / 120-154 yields 0.89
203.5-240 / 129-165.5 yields 1.26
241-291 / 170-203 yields 0.78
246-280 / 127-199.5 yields 0.80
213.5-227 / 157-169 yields 1.93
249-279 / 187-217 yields 0.66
